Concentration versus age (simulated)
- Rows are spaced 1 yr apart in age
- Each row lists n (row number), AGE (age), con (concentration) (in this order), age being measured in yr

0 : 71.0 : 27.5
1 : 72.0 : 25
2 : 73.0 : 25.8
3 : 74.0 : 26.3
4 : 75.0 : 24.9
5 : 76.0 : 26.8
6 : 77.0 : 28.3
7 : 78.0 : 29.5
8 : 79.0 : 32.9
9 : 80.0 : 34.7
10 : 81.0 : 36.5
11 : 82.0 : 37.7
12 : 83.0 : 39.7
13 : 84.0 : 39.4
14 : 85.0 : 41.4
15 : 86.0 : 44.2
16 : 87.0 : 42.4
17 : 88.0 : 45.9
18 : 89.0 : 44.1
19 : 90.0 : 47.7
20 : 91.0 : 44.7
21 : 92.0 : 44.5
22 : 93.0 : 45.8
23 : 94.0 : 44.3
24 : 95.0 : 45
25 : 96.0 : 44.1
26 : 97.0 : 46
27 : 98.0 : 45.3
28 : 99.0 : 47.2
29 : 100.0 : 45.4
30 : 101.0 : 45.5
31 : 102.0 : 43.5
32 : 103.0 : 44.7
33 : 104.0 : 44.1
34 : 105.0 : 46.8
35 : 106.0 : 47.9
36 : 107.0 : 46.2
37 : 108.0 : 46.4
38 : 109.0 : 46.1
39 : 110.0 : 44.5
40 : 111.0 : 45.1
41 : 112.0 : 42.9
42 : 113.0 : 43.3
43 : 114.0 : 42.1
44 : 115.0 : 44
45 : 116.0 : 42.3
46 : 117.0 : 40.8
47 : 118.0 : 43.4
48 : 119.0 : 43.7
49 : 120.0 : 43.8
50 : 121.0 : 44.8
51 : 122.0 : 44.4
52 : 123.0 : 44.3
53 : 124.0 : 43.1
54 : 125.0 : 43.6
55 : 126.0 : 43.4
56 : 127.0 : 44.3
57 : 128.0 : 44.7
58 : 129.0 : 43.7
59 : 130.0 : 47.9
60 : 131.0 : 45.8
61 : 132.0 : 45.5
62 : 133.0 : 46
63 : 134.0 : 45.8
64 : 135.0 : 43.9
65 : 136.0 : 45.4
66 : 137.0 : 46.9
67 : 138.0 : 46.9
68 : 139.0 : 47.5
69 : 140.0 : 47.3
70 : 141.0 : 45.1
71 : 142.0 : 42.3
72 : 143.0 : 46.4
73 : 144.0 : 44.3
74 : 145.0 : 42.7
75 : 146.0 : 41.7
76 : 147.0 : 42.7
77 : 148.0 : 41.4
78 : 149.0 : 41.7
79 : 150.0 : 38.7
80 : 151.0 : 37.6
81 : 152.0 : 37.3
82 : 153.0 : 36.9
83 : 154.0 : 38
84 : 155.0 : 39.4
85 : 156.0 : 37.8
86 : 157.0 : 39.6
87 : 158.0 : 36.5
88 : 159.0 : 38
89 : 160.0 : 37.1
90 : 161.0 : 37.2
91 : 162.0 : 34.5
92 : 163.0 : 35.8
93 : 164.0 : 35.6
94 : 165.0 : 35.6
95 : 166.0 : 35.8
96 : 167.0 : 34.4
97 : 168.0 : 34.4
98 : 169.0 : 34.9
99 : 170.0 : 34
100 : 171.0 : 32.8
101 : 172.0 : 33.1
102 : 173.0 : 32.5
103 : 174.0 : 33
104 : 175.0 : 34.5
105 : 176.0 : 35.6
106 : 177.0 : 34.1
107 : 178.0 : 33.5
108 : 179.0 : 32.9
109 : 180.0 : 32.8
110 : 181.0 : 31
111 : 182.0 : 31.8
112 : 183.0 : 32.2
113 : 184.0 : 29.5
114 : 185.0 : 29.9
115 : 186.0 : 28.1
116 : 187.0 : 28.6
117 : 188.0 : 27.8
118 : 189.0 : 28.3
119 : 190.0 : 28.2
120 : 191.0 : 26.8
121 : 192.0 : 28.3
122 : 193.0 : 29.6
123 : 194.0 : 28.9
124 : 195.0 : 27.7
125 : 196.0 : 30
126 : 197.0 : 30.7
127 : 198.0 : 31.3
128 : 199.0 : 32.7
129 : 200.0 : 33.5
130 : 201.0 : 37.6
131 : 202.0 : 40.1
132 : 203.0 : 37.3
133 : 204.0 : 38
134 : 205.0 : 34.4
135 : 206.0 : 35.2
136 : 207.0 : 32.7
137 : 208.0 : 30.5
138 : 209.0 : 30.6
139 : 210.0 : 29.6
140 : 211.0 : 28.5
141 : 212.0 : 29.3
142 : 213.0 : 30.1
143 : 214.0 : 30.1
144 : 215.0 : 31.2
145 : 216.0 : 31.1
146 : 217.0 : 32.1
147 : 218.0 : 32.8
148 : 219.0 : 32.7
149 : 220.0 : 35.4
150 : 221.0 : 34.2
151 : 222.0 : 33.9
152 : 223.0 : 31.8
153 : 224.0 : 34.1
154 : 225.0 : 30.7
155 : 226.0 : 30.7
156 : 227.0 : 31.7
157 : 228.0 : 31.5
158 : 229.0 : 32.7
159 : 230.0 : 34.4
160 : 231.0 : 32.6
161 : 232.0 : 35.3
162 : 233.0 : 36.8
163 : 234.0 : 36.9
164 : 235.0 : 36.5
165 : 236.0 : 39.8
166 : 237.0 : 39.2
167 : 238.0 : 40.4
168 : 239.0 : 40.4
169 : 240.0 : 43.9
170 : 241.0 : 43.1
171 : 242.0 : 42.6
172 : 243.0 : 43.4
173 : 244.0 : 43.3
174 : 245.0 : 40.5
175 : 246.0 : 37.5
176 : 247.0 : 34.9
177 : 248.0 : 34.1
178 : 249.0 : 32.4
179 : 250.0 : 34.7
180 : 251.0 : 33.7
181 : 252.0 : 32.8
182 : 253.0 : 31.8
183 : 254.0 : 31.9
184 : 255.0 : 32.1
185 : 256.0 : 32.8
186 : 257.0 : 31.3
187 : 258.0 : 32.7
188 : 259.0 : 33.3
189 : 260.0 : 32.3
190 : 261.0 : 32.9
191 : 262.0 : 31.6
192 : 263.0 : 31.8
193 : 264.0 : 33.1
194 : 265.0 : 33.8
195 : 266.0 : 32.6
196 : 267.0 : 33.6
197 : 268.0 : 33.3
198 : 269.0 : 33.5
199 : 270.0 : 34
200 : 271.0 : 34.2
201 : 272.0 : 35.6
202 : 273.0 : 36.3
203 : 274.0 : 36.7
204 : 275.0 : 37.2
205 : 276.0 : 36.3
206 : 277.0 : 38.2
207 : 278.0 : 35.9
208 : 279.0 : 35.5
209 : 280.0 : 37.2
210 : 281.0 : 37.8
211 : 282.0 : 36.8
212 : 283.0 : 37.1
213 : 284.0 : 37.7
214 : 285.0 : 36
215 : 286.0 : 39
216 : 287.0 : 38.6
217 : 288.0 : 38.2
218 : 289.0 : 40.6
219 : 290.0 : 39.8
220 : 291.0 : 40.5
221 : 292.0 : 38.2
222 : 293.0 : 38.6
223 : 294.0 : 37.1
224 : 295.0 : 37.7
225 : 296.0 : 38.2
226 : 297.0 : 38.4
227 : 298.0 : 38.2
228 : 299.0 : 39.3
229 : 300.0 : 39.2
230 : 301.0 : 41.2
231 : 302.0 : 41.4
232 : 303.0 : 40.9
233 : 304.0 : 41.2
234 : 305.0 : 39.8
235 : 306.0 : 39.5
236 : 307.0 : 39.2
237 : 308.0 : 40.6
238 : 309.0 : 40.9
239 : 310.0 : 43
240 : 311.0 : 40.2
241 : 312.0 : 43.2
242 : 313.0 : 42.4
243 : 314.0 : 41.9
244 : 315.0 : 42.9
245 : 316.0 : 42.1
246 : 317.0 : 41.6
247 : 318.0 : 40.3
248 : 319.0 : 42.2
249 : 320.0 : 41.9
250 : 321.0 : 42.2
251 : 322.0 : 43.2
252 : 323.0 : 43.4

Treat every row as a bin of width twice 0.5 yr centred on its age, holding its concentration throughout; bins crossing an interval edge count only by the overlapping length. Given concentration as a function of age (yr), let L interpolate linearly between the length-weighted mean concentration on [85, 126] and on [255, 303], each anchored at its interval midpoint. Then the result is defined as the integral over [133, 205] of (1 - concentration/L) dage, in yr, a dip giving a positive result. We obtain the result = 9.4 yr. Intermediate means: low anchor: 44.5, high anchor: 36.3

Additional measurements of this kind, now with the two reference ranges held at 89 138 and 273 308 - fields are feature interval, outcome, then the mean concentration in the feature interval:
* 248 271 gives 3.9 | 32.9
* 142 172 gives 3.6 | 38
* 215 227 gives 2.5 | 32.6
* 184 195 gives 3.6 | 28.5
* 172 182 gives 2.2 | 33.2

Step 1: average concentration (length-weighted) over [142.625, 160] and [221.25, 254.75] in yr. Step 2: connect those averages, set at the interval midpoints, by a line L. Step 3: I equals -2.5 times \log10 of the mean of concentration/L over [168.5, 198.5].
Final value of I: 0.23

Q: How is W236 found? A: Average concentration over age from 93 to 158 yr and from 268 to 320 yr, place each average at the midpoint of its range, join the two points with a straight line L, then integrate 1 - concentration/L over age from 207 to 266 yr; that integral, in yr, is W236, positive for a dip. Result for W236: 9.2 yr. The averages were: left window 43.8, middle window 34.2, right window 38.8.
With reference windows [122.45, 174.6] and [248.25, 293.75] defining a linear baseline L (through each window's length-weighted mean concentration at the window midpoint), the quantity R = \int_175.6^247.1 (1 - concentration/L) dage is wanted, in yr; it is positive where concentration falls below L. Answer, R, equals 7.84 yr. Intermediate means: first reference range 40.5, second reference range 35.2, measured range 33.5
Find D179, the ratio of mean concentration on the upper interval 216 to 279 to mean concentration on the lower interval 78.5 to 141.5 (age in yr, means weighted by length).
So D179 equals 0.79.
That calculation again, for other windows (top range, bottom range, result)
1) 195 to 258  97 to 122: 0.77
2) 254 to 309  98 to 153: 0.83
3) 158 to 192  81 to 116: 0.74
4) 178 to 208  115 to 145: 0.71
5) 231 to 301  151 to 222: 1.10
